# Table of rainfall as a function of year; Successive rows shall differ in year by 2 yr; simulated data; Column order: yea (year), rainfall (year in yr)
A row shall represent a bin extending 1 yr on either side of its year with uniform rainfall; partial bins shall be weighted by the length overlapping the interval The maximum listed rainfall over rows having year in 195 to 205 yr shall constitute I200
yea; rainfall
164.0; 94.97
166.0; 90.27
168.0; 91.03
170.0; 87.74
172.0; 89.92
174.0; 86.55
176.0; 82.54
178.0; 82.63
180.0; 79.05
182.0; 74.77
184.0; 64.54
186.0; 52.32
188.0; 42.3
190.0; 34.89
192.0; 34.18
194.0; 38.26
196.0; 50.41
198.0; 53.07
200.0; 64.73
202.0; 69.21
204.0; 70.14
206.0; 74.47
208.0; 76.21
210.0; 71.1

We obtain 70.14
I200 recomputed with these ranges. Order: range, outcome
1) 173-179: 86.55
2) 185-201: 64.73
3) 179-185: 79.05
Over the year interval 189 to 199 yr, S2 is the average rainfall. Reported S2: 42.2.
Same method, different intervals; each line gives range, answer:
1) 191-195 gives 36.2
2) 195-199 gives 51.7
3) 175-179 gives 82.6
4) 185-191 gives 43.2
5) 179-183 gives 76.9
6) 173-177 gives 84.5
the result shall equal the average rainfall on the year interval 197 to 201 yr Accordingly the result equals 58.9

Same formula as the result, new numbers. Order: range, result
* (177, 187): 70.7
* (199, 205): 68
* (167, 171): 89.4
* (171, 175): 88.2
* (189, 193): 34.5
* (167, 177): 87.6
